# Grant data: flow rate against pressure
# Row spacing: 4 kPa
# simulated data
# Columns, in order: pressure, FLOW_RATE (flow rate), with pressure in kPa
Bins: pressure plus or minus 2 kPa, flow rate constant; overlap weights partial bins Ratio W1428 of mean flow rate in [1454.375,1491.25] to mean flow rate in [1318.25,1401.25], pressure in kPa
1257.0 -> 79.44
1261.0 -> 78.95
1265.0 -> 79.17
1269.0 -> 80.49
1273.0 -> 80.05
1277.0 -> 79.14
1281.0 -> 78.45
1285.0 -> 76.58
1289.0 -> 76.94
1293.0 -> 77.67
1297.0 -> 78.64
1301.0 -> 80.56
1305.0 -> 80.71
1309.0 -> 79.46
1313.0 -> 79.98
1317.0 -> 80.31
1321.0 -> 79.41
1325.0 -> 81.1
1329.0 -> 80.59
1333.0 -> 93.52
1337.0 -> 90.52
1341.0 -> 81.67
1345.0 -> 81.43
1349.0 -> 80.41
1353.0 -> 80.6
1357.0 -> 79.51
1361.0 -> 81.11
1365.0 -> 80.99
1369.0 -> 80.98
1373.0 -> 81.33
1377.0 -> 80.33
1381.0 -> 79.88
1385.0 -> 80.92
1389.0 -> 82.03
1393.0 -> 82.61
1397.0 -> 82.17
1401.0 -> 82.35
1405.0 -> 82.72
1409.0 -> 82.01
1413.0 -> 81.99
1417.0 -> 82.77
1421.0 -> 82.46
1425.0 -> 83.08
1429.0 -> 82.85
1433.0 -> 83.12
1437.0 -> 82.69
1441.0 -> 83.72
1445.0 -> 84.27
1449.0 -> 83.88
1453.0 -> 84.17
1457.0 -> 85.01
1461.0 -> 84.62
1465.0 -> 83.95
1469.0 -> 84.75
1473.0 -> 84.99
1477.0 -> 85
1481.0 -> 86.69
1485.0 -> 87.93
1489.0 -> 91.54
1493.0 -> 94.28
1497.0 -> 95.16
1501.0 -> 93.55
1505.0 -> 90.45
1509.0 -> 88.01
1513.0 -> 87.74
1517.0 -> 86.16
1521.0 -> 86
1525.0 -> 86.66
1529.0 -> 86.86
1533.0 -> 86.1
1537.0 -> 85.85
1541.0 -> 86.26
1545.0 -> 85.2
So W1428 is 1.0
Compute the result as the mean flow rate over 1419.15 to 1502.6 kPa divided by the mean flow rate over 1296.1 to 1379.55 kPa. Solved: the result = 1.05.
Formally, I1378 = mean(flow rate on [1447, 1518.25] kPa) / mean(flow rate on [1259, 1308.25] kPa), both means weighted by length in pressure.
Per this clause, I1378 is 1.1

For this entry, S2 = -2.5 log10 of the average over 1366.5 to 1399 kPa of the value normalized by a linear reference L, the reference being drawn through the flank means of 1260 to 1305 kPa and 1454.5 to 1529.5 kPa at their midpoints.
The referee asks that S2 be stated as 0.02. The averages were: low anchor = 78.9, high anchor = 87.9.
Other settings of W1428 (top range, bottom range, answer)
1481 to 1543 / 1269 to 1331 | 1.12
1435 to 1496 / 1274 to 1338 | 1.07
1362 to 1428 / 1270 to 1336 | 1.02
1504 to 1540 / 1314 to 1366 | 1.06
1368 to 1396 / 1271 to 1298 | 1.04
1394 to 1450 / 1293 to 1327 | 1.04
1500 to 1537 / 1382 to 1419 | 1.07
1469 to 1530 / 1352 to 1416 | 1.09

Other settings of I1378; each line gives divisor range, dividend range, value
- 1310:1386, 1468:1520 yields 1.09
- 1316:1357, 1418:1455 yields 1.01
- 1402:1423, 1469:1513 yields 1.09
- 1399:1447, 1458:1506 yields 1.07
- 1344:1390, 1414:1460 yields 1.03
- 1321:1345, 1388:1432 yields 0.97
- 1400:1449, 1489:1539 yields 1.07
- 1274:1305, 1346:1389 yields 1.03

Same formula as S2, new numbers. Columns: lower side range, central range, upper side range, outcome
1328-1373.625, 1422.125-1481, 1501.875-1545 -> 0.02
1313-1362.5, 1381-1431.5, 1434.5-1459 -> 0.01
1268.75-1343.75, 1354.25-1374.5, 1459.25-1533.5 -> 0.03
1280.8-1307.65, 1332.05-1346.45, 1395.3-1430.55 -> -0.08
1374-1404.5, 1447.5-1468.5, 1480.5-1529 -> 0.02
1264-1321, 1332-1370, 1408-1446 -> -0.03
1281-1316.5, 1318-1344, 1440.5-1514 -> -0.05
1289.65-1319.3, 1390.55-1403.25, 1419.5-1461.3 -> 0.00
